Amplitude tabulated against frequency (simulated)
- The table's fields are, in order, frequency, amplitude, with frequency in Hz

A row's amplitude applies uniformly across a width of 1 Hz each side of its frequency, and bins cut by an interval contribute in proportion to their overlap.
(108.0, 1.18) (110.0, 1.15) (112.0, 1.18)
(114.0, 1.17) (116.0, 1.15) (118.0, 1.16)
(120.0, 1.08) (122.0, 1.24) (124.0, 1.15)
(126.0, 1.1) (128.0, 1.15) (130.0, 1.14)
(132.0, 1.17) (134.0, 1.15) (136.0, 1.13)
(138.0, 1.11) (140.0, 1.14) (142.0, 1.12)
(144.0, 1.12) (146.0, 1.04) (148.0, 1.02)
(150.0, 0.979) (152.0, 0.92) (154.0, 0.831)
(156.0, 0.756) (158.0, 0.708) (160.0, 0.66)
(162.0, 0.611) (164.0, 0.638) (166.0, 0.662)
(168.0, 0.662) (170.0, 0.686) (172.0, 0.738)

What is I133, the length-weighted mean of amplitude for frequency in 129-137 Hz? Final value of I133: 1.15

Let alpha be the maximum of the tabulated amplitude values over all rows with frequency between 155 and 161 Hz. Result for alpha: 0.756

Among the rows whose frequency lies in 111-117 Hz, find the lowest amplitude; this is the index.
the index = 1.15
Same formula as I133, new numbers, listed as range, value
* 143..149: 1.06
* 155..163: 0.684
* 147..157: 0.901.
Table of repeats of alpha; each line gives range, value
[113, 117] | 1.17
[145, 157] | 1.04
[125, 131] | 1.15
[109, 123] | 1.24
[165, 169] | 0.662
